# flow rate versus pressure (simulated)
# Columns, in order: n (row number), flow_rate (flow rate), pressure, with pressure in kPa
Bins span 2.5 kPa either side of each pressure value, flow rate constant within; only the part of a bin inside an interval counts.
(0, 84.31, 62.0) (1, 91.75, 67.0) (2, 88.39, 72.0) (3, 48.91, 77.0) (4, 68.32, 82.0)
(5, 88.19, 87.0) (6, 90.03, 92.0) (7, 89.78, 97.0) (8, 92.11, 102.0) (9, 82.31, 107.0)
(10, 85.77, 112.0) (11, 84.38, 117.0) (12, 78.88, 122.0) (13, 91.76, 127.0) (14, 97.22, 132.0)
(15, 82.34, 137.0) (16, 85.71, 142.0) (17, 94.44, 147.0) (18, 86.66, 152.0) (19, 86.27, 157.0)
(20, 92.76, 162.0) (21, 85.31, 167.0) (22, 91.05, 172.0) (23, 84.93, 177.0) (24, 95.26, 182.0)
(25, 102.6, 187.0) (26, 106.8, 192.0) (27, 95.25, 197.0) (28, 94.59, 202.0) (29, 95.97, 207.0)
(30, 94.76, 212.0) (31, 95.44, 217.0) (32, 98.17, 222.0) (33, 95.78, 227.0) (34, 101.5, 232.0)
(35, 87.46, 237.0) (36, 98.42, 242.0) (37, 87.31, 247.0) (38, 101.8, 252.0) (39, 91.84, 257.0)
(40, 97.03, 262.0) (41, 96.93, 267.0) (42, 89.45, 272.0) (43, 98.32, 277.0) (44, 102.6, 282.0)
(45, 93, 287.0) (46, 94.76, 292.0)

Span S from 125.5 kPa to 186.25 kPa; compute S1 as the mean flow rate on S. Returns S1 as 89.8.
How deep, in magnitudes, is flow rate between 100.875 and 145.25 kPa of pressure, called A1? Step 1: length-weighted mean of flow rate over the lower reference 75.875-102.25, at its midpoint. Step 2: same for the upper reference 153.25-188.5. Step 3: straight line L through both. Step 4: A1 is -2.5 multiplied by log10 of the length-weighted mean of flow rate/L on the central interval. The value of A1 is -0.03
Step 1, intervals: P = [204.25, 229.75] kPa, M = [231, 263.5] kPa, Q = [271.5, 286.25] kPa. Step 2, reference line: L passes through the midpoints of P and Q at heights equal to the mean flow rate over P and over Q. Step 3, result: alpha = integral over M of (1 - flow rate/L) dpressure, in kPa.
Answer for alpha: 0.7 kPa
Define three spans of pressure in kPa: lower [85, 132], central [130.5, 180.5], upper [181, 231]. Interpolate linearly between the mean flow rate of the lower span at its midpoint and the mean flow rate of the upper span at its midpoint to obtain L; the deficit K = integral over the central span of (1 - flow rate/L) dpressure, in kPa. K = 2.0 kPa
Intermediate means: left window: 87.6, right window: 97.6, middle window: 88.6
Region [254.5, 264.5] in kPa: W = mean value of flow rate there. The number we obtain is 94.4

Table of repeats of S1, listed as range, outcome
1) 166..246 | 95.2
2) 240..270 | 95.4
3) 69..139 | 83.5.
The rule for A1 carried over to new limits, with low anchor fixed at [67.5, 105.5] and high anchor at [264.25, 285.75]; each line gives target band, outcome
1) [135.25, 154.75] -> -0.02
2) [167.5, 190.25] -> -0.05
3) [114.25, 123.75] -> 0.03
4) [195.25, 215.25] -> -0.05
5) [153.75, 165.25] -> -0.02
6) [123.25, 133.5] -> -0.09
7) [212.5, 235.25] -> -0.05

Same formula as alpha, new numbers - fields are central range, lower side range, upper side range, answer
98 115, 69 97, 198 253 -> -1.2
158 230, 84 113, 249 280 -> -1.8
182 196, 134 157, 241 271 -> -1.8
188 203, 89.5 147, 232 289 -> -1.3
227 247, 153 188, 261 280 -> -0.2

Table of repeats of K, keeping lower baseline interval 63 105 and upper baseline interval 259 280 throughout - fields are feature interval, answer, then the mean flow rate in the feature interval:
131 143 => -0.2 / 87.7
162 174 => -0.1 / 89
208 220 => -0.5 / 95.3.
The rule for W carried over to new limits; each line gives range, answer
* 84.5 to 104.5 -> 90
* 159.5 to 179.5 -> 88.5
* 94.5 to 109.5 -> 88.1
